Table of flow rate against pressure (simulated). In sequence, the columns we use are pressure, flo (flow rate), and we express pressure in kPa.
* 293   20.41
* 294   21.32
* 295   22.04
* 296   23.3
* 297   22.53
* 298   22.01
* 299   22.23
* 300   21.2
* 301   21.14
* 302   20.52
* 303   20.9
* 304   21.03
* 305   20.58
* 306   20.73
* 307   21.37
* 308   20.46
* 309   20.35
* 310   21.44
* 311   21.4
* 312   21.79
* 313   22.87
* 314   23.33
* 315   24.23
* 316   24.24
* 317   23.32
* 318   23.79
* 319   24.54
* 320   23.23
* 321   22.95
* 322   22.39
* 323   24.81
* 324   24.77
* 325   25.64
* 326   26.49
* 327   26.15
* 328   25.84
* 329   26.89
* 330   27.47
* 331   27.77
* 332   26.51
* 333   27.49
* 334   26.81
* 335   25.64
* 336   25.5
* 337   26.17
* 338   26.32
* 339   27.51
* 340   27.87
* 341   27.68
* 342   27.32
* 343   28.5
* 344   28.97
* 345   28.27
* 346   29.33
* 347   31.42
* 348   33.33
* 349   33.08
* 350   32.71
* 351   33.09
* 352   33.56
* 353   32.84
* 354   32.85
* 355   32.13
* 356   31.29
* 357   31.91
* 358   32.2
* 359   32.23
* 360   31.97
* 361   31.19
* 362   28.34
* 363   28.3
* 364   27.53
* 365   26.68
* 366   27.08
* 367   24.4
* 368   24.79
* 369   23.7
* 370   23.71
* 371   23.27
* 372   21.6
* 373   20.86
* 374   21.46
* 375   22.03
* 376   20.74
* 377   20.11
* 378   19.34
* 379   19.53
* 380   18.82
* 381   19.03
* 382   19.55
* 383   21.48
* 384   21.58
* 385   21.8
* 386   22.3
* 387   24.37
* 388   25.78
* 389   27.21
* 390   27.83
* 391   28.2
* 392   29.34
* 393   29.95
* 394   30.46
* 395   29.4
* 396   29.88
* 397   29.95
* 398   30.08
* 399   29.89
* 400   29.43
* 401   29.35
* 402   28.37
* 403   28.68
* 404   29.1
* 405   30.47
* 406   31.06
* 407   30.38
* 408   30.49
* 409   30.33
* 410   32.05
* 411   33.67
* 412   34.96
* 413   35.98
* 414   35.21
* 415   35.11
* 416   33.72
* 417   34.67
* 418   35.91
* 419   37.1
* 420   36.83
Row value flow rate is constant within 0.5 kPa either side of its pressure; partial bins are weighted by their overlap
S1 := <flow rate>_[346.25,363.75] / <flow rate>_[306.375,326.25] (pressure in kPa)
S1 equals 1.38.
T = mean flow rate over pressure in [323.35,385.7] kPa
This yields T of 26.6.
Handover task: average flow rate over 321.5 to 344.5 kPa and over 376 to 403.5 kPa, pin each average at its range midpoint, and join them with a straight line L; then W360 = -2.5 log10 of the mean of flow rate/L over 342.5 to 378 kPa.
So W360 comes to -0.078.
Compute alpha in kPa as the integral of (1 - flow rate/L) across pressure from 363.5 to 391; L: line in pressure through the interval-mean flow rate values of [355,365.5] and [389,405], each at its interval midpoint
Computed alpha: 6.35 kPa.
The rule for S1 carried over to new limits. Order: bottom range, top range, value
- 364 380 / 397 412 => 1.34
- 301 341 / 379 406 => 1.10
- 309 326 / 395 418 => 1.35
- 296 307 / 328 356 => 1.36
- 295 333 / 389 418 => 1.33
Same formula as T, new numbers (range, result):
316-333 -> 25.2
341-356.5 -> 31.1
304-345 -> 24.8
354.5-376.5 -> 26.7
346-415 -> 27.9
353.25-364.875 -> 30.8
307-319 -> 22.5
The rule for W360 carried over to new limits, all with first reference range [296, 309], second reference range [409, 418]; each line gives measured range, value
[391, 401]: 0.088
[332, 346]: -0.071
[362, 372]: 0.134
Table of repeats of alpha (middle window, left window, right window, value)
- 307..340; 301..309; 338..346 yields -0.31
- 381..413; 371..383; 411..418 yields -0.13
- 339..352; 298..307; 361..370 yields -2.82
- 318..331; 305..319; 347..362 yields 0.05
